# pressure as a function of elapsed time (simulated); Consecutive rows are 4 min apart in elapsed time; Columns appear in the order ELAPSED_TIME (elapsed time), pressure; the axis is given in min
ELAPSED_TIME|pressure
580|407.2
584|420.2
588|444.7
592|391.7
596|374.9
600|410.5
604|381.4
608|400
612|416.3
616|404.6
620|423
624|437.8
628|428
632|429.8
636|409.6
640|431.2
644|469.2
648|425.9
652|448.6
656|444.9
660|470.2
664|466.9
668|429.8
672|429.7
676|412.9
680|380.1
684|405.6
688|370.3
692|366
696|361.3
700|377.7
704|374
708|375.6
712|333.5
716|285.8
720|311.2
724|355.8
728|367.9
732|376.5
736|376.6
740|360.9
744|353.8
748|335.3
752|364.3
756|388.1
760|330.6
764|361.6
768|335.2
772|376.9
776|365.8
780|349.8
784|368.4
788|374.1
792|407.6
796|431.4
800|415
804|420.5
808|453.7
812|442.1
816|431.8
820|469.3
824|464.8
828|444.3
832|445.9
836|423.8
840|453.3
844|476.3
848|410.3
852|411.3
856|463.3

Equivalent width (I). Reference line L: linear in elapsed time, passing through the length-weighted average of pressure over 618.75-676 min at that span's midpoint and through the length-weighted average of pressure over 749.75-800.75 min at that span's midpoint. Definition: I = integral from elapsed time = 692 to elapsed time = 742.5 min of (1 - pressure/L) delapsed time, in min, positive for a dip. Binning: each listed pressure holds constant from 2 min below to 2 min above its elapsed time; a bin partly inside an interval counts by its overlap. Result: 5.95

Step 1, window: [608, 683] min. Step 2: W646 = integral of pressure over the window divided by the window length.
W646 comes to 430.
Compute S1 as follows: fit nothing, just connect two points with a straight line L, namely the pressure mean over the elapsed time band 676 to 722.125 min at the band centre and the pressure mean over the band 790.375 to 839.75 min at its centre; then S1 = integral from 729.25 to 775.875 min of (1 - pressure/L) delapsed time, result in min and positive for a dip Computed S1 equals 4.2 min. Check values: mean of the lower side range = 361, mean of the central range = 360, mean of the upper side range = 438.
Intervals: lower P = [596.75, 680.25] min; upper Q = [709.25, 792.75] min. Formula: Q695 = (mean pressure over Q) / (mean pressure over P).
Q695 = 0.83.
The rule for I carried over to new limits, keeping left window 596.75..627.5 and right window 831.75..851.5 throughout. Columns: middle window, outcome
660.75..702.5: 1.7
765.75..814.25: 4.2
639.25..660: -1.6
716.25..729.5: 2.7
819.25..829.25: -0.5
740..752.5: 2.2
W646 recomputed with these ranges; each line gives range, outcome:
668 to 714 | 383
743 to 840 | 400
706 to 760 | 352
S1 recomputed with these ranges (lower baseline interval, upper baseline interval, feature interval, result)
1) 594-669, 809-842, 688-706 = 2.6 min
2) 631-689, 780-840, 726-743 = 2.3 min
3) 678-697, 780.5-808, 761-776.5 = 1.6 min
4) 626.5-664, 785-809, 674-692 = 1.9 min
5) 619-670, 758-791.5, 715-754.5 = 3.4 min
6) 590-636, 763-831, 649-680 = -2.3 min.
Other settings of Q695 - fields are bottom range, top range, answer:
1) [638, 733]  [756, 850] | 1.04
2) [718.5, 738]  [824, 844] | 1.25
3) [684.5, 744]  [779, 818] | 1.15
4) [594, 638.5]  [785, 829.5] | 1.05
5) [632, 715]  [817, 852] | 1.09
